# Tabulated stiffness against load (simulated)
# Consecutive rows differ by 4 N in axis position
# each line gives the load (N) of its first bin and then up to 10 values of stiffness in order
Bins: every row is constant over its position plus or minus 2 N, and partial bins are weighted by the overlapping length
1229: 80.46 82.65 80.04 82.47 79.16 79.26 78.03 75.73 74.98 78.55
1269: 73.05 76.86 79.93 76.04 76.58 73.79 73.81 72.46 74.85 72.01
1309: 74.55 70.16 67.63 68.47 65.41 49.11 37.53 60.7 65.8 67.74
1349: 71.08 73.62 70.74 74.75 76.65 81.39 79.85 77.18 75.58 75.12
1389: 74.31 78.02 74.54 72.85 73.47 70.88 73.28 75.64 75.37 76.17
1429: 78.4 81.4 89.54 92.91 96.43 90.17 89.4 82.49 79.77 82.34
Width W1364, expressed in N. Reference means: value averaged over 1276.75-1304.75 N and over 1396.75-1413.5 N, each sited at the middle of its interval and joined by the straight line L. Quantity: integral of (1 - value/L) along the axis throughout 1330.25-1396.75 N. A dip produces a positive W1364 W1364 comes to 2.2 N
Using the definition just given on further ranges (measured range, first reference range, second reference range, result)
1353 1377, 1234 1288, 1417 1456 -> 1.6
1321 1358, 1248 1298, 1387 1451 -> 7.2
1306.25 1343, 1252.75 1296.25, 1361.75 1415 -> 6.5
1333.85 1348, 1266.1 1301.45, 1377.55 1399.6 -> 2.3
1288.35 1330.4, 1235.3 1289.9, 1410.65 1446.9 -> 5.0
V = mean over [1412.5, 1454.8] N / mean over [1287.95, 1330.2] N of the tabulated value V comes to 1.2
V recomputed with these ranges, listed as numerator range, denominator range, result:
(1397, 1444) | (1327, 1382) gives 1.14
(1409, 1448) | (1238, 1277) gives 1.05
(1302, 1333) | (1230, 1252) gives 0.81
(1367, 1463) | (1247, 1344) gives 1.13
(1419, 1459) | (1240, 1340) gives 1.19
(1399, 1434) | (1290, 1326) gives 1.05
